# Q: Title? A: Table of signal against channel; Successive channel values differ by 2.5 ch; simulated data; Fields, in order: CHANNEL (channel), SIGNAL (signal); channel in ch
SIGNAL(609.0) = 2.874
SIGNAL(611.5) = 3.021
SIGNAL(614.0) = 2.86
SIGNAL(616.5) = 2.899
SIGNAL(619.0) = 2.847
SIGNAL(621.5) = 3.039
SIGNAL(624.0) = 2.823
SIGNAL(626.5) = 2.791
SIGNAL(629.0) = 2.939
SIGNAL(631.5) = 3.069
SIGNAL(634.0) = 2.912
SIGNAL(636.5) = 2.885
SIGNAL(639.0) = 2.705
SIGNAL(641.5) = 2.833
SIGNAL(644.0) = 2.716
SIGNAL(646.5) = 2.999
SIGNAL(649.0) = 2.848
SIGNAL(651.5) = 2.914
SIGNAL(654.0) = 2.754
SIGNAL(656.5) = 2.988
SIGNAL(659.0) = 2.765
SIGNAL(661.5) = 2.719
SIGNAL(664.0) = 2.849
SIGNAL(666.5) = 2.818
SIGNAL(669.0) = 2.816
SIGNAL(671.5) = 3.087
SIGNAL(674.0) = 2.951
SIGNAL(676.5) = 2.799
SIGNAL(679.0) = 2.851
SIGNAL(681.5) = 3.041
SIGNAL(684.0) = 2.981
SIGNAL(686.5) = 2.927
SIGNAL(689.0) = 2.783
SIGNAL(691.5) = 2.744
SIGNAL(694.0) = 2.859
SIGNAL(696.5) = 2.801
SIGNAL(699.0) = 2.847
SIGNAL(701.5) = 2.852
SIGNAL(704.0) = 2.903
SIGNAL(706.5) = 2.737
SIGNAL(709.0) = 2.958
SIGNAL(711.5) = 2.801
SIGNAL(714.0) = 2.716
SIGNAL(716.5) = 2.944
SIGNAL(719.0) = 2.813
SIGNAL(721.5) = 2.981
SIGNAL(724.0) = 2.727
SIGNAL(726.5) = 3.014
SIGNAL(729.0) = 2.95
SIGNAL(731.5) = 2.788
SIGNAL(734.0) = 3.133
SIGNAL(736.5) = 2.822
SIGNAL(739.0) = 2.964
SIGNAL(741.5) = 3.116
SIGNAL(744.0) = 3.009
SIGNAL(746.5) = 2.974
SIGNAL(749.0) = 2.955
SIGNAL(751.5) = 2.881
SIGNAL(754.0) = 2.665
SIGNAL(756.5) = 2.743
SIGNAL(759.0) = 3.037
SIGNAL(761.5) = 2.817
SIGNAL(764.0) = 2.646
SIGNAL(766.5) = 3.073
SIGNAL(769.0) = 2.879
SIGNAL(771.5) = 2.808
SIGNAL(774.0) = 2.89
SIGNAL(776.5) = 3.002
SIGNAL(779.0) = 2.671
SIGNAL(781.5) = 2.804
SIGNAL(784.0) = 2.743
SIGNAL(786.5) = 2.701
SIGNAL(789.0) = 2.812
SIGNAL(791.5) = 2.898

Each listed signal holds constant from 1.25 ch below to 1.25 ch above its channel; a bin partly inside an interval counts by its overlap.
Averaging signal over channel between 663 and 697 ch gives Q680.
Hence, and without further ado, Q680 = 2.88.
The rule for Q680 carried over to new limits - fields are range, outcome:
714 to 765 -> 2.9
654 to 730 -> 2.87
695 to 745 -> 2.89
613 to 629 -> 2.88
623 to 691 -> 2.87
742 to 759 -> 2.89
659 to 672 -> 2.84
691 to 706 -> 2.83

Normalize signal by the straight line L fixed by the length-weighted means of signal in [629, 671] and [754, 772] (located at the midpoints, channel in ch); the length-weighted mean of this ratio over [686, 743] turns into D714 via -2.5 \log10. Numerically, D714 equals -0.01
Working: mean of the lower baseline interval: 2.86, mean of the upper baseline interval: 2.85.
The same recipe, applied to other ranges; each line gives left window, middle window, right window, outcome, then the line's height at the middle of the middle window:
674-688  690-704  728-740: 0.04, 2.92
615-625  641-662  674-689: 0.02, 2.91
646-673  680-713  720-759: 0.01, 2.89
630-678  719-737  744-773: -0.02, 2.87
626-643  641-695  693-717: 0.00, 2.86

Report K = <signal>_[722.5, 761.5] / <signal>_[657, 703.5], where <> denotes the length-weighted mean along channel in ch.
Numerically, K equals 1.02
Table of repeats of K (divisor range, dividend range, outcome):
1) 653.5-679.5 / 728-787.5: 1.01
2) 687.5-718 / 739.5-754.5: 1.04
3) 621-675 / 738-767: 1.01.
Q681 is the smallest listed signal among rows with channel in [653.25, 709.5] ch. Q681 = 2.719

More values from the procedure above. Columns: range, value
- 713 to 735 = 2.716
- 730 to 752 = 2.788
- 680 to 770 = 2.646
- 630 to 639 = 2.705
